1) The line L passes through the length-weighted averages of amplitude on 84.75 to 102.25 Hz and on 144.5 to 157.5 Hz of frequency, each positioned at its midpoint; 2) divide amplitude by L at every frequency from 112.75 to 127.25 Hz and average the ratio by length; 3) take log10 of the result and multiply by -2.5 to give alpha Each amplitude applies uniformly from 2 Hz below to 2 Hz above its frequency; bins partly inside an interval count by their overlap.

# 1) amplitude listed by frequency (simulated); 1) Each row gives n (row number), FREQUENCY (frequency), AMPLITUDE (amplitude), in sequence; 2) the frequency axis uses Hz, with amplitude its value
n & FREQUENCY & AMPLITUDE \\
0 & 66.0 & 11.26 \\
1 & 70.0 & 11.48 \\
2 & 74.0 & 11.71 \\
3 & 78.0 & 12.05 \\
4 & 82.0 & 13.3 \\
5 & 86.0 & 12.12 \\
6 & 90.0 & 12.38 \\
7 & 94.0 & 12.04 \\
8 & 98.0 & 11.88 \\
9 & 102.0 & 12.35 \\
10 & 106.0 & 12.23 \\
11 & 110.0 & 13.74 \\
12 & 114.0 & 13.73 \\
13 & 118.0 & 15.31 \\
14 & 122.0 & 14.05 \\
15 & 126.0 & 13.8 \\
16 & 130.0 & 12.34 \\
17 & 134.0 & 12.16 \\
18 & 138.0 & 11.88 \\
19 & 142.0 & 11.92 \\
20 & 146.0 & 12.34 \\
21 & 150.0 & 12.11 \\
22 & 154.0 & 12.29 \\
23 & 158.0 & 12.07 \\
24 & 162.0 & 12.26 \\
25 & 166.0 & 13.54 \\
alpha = -0.17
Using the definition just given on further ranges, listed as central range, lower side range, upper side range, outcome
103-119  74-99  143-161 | -0.11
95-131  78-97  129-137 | -0.08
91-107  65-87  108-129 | 0.08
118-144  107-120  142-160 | 0.03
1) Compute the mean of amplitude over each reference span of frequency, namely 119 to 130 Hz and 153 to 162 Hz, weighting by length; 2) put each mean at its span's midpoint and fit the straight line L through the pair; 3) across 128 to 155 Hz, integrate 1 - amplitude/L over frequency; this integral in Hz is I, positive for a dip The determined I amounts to 1.7 Hz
